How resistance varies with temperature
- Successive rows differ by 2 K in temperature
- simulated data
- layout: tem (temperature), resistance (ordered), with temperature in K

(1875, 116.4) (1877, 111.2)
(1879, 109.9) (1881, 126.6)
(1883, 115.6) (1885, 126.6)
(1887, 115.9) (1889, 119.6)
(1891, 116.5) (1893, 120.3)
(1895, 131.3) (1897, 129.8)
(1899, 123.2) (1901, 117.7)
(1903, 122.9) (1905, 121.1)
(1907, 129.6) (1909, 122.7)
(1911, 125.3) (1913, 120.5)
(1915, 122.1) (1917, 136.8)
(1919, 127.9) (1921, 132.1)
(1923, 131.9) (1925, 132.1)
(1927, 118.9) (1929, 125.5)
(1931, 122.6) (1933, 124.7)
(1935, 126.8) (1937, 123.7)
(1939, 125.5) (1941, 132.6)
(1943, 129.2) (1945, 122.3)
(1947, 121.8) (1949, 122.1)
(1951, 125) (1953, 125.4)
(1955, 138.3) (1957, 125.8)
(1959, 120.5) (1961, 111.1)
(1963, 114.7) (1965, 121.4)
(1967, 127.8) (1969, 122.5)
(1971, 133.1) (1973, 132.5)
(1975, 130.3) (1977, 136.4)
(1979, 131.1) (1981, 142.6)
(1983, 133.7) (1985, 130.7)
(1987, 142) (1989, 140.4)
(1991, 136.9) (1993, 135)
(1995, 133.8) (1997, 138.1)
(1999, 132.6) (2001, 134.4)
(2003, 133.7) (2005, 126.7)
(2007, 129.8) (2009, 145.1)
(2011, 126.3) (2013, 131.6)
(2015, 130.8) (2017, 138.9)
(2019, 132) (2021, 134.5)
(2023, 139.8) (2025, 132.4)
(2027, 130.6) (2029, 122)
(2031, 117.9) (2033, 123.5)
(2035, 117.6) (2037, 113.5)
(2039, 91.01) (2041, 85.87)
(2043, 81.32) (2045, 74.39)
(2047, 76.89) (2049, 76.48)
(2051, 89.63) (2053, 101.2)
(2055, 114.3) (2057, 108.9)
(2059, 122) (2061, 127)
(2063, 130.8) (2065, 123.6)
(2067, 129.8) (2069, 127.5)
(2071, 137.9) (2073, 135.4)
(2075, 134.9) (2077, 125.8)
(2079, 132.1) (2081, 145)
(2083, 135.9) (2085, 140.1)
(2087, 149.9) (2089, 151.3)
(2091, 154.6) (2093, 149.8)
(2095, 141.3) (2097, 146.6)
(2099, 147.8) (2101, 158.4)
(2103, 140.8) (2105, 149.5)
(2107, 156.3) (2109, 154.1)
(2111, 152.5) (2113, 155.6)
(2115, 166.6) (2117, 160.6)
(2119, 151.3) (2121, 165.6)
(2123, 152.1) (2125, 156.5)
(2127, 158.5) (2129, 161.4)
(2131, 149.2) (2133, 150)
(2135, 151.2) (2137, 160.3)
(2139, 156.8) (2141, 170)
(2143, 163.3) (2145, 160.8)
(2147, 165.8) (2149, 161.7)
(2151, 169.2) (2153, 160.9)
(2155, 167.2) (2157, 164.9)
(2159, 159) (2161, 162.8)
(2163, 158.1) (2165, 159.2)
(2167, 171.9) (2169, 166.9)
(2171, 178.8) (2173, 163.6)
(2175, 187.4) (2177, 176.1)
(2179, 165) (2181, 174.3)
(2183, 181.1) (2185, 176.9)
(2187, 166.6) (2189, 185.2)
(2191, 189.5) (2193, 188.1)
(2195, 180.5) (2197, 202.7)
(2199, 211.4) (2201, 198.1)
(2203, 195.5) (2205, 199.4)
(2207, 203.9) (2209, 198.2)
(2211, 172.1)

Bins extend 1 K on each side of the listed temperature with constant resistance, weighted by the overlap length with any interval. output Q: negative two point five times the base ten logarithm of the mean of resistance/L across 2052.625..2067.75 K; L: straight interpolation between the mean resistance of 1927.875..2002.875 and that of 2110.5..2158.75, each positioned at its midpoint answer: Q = 0.212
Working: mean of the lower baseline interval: 129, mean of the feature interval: 120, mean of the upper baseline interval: 160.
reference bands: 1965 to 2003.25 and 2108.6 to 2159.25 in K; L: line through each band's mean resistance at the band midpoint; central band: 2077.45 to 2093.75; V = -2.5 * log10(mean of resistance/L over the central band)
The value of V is 0.05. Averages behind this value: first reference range 134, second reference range 159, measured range 144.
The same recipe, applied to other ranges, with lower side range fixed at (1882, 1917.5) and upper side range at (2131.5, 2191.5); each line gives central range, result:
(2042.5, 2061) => 0.48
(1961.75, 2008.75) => 0.04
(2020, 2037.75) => 0.15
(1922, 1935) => 0.02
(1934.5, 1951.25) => 0.04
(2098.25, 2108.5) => 0.05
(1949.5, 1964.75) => 0.08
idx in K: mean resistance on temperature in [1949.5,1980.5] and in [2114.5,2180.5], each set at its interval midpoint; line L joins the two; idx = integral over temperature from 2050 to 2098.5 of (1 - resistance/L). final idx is 5.5 K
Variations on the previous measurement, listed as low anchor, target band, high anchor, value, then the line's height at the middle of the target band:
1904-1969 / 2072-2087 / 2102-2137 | 1.2 K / 148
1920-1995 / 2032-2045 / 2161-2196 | 4.0 K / 145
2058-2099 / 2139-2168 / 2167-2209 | 1.0 K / 170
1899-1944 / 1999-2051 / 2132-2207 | 9.9 K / 146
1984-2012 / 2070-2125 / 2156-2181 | 2.2 K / 154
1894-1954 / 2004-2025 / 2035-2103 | -1.6 K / 124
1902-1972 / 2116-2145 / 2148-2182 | 0.6 K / 161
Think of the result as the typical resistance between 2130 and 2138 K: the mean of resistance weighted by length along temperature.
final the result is 153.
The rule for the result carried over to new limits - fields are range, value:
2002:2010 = 134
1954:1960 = 128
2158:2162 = 161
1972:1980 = 133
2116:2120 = 156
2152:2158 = 164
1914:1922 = 130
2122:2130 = 157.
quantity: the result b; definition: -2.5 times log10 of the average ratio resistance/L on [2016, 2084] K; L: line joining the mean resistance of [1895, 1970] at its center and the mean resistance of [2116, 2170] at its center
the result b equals 0.22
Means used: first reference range 125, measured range 118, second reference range 161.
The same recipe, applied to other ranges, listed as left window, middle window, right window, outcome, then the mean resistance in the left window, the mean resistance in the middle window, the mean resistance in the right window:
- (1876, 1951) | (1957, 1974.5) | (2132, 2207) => 0.09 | 124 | 123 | 173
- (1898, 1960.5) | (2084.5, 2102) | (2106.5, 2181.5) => 0.03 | 126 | 149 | 162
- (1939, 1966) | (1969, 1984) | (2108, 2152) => -0.04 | 124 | 133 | 159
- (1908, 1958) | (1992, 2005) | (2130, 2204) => 0.04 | 126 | 134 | 172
